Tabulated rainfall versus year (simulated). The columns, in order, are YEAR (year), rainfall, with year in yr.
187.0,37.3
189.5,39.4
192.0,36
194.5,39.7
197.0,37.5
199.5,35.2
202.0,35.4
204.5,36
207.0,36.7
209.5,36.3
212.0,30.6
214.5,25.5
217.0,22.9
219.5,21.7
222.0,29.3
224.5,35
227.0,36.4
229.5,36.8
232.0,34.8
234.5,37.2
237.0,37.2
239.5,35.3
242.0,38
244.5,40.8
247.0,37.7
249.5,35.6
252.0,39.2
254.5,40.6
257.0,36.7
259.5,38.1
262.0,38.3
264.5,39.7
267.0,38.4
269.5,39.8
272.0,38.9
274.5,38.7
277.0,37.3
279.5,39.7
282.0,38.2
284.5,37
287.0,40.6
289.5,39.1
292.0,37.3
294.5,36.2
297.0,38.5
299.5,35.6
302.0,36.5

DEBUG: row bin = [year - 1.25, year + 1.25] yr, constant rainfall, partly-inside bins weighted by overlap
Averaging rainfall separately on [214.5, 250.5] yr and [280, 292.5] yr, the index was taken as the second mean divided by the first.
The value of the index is 1.14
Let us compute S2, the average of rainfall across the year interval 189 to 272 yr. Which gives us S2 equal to 35.7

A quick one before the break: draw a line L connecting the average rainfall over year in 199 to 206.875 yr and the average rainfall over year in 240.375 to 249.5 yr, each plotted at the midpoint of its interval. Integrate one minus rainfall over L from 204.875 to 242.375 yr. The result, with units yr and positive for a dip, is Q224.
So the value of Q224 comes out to 4.2 yr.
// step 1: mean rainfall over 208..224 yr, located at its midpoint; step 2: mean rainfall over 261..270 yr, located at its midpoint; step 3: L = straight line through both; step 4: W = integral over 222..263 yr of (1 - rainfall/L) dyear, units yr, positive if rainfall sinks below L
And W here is -3.90 yr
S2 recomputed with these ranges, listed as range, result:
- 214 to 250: 33.7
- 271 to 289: 38.6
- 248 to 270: 38.4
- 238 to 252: 37.6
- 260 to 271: 39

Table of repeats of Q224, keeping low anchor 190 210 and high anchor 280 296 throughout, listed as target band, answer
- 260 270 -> -0.3 yr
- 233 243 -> 0.1 yr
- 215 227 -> 2.9 yr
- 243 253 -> -0.2 yr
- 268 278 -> -0.2 yr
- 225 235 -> 0.3 yr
